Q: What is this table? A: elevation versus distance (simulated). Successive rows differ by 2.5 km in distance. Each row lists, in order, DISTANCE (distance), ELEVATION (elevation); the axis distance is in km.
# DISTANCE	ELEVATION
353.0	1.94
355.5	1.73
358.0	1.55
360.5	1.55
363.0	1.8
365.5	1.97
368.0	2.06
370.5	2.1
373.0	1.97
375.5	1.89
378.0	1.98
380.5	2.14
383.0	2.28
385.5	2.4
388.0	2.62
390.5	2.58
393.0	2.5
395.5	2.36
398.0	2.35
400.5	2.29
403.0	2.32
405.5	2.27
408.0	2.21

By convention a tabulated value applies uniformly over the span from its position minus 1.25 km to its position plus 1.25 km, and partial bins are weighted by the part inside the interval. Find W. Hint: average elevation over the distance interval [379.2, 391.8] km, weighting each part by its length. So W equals 2.4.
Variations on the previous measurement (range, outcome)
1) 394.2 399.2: 2.36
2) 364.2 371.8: 2.04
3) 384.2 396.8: 2.49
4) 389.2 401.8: 2.42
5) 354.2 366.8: 1.72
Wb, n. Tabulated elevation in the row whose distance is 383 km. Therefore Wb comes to 2.28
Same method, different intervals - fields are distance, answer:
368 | 2.06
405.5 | 2.27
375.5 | 1.89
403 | 2.32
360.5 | 1.55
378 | 1.98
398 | 2.35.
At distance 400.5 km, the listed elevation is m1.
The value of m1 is 2.29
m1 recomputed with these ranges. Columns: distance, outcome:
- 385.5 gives 2.4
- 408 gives 2.21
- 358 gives 1.55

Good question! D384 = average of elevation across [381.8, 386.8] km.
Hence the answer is 2.34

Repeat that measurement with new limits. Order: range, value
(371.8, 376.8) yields 1.93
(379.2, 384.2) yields 2.21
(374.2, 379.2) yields 1.93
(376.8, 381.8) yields 2.06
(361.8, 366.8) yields 1.89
